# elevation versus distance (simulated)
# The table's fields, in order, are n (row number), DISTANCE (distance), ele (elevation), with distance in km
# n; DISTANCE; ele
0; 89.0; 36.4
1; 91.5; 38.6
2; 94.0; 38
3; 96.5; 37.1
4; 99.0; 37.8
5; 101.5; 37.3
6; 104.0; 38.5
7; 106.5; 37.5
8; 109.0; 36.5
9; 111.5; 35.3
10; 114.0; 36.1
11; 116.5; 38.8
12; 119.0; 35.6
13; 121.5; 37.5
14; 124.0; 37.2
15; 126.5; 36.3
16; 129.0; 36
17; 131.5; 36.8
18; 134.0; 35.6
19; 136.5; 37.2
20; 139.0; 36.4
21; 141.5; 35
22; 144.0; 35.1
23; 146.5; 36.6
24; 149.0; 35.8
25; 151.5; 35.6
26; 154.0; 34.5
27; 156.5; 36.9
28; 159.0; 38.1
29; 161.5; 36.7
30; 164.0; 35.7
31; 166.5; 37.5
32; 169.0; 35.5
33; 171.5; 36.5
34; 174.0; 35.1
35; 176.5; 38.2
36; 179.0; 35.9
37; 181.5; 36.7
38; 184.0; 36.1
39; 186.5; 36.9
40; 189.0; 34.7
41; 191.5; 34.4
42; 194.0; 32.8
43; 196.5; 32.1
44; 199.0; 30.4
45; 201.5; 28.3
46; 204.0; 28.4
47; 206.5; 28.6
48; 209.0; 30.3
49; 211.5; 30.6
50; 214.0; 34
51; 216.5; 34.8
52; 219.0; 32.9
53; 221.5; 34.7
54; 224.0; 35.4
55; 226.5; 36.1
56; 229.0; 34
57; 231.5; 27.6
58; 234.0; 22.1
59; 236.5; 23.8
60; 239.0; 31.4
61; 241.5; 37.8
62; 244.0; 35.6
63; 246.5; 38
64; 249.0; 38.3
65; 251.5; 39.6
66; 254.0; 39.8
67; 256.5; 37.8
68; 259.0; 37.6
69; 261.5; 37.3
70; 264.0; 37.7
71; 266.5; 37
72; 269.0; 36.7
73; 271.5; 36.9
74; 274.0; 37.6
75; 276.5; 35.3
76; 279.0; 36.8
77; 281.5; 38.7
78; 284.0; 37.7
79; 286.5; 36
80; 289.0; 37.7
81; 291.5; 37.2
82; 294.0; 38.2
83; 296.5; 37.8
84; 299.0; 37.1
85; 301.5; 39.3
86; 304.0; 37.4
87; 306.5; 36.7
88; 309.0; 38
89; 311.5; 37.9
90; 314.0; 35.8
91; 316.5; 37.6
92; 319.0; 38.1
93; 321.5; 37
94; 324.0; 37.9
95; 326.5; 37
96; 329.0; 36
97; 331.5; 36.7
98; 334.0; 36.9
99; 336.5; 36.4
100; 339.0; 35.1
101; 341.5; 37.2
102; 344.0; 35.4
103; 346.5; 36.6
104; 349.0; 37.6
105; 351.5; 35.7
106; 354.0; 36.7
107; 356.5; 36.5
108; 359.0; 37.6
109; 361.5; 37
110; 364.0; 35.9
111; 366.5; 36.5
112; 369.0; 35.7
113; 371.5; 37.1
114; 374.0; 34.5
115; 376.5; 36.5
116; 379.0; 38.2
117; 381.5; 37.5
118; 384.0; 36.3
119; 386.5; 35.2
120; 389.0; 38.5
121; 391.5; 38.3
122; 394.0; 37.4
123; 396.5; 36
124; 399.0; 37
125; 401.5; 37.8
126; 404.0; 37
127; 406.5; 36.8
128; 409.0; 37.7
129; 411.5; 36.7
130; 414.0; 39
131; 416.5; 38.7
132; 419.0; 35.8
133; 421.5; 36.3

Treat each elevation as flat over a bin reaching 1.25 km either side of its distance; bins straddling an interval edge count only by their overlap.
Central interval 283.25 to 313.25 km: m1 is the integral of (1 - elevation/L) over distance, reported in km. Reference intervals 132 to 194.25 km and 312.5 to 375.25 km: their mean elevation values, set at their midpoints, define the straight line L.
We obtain -0.9 km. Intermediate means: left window 36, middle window 37.6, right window 36.6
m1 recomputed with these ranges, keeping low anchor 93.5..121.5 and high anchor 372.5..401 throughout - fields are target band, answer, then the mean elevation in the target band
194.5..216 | 3.8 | 30.6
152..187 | 0.6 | 36.4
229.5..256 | 2.5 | 33.5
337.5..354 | 0.3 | 36.3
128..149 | 0.6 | 36.1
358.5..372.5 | 0.1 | 36.6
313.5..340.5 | 0.1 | 36.8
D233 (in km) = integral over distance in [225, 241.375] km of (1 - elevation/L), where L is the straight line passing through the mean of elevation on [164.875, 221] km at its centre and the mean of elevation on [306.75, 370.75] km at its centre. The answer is 2.2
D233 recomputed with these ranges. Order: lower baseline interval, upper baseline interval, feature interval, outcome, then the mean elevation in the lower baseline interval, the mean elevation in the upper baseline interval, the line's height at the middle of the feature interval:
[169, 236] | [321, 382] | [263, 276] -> -0.93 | 32.9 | 36.6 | 34.6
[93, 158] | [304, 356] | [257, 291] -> -0.38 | 36.6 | 36.8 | 36.8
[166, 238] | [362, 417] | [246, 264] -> -2.27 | 32.9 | 37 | 34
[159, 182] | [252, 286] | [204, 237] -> 5.16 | 36.5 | 37.5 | 37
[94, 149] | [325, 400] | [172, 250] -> 7.56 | 36.7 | 36.6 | 36.7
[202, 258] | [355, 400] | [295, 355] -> -2.57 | 33.2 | 36.8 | 35.5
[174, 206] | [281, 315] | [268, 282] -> -0.08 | 33.7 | 37.5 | 36.7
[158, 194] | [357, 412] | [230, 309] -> 0.81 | 36.2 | 36.9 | 36.5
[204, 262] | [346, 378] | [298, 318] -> -1.24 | 33.7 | 36.5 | 35.3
